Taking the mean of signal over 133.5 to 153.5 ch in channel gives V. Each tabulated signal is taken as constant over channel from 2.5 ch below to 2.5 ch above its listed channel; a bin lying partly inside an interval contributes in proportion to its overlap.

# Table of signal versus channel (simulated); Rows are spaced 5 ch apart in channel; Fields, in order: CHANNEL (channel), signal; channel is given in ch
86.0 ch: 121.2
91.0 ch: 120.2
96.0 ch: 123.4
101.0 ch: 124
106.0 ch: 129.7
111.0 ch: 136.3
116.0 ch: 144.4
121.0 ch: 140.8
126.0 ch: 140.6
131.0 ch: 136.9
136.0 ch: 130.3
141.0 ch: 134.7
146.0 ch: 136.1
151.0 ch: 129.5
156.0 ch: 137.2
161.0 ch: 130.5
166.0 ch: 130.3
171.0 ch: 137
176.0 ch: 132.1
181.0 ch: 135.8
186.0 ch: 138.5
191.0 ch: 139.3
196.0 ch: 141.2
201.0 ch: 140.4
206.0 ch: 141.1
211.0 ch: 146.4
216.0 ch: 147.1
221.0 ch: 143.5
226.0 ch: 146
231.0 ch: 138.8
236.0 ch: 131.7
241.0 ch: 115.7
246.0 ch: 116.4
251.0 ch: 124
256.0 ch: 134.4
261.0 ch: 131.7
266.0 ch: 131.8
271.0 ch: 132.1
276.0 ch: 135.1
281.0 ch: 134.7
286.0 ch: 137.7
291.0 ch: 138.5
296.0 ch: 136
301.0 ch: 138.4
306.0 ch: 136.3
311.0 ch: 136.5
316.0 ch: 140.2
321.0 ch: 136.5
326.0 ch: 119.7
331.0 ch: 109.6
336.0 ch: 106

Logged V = 133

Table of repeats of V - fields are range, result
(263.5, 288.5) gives 134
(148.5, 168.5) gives 132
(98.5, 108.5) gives 127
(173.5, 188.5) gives 135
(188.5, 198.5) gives 140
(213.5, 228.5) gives 146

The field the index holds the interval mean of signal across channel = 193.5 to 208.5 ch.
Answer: 141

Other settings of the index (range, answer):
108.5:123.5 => 140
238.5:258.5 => 123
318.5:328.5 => 128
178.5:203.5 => 139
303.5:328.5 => 134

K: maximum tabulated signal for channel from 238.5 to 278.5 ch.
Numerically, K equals 135.1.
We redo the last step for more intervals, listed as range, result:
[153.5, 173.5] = 137.2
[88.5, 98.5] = 123.4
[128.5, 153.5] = 136.9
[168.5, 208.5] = 141.2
